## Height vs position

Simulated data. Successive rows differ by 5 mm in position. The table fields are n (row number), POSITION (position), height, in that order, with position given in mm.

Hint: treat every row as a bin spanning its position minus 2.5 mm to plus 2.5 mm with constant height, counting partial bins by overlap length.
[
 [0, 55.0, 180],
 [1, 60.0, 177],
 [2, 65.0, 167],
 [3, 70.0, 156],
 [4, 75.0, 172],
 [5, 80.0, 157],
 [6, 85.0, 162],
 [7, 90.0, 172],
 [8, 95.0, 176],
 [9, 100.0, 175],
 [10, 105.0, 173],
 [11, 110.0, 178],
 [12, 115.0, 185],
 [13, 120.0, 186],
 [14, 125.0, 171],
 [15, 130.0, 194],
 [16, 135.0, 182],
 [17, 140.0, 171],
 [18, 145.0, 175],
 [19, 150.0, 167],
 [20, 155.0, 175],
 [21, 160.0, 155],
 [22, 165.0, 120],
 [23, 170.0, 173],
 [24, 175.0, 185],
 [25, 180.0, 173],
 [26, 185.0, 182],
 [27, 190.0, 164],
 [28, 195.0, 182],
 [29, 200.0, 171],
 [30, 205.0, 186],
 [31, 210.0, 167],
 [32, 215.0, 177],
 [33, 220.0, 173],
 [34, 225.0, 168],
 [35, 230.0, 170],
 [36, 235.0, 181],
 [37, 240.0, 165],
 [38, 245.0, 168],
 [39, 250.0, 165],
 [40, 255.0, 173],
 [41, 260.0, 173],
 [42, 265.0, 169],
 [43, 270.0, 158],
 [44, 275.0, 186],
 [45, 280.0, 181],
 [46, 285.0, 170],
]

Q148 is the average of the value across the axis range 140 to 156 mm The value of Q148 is 172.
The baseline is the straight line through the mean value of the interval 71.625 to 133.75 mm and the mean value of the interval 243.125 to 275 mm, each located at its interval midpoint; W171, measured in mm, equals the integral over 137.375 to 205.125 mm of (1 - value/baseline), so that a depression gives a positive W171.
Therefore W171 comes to 1.2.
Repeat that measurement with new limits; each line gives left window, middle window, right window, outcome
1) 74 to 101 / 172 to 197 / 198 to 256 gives -0.9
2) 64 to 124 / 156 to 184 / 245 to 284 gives 1.4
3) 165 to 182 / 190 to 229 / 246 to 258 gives -1.2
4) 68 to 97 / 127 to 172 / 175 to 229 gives 0.7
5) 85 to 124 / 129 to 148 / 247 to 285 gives -0.4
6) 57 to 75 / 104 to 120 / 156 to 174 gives -1.9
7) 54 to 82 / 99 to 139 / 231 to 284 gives -2.7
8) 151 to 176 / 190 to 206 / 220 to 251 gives -1.1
